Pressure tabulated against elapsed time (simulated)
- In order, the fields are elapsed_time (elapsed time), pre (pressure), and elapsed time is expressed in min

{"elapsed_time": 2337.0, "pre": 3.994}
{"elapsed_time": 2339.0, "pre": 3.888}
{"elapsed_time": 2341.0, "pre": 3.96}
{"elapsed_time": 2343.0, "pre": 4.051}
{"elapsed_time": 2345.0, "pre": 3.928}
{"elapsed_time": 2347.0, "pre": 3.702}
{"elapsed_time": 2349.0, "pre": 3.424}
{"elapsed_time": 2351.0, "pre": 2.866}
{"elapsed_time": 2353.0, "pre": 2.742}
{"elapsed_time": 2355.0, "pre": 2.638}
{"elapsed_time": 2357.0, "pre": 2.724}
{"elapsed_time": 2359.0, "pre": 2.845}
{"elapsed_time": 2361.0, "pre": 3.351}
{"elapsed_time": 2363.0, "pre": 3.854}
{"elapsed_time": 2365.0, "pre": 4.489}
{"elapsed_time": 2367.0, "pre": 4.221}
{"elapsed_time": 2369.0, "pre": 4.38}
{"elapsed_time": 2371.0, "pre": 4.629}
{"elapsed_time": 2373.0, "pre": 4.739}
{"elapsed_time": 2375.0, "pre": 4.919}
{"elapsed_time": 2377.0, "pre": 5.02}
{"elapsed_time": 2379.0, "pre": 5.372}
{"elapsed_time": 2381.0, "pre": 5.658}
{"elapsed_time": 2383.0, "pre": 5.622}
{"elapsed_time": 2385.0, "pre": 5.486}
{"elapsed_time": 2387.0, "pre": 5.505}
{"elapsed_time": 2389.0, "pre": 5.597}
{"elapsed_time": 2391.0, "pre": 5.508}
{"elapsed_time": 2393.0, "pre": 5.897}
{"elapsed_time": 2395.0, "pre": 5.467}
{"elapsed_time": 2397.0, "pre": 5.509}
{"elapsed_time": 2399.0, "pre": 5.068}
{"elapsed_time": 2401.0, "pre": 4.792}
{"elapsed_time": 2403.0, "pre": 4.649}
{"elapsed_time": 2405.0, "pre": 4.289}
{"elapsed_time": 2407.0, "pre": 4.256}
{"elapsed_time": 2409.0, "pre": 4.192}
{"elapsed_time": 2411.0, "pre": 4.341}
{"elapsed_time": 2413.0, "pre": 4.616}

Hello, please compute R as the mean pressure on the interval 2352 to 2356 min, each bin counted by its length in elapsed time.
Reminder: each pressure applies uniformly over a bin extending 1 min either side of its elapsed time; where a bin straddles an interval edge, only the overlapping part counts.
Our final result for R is 2.69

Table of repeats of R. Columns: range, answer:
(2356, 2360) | 2.78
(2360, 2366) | 3.9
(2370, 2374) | 4.68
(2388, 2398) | 5.6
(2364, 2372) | 4.43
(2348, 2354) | 3.01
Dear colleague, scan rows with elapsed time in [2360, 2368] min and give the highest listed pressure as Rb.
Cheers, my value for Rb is 4.489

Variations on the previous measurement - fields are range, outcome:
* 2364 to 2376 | 4.919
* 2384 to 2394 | 5.897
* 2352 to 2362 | 3.351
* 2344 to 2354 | 3.928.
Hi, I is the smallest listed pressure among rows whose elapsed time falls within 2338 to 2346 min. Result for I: 3.888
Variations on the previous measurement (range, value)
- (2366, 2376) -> 4.221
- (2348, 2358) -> 2.638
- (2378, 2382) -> 5.372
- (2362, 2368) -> 3.854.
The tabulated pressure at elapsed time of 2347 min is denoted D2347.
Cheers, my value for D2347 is 3.702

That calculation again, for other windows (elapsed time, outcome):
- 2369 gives 4.38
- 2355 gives 2.638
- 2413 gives 4.616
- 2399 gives 5.068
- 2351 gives 2.866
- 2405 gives 4.289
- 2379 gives 5.372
